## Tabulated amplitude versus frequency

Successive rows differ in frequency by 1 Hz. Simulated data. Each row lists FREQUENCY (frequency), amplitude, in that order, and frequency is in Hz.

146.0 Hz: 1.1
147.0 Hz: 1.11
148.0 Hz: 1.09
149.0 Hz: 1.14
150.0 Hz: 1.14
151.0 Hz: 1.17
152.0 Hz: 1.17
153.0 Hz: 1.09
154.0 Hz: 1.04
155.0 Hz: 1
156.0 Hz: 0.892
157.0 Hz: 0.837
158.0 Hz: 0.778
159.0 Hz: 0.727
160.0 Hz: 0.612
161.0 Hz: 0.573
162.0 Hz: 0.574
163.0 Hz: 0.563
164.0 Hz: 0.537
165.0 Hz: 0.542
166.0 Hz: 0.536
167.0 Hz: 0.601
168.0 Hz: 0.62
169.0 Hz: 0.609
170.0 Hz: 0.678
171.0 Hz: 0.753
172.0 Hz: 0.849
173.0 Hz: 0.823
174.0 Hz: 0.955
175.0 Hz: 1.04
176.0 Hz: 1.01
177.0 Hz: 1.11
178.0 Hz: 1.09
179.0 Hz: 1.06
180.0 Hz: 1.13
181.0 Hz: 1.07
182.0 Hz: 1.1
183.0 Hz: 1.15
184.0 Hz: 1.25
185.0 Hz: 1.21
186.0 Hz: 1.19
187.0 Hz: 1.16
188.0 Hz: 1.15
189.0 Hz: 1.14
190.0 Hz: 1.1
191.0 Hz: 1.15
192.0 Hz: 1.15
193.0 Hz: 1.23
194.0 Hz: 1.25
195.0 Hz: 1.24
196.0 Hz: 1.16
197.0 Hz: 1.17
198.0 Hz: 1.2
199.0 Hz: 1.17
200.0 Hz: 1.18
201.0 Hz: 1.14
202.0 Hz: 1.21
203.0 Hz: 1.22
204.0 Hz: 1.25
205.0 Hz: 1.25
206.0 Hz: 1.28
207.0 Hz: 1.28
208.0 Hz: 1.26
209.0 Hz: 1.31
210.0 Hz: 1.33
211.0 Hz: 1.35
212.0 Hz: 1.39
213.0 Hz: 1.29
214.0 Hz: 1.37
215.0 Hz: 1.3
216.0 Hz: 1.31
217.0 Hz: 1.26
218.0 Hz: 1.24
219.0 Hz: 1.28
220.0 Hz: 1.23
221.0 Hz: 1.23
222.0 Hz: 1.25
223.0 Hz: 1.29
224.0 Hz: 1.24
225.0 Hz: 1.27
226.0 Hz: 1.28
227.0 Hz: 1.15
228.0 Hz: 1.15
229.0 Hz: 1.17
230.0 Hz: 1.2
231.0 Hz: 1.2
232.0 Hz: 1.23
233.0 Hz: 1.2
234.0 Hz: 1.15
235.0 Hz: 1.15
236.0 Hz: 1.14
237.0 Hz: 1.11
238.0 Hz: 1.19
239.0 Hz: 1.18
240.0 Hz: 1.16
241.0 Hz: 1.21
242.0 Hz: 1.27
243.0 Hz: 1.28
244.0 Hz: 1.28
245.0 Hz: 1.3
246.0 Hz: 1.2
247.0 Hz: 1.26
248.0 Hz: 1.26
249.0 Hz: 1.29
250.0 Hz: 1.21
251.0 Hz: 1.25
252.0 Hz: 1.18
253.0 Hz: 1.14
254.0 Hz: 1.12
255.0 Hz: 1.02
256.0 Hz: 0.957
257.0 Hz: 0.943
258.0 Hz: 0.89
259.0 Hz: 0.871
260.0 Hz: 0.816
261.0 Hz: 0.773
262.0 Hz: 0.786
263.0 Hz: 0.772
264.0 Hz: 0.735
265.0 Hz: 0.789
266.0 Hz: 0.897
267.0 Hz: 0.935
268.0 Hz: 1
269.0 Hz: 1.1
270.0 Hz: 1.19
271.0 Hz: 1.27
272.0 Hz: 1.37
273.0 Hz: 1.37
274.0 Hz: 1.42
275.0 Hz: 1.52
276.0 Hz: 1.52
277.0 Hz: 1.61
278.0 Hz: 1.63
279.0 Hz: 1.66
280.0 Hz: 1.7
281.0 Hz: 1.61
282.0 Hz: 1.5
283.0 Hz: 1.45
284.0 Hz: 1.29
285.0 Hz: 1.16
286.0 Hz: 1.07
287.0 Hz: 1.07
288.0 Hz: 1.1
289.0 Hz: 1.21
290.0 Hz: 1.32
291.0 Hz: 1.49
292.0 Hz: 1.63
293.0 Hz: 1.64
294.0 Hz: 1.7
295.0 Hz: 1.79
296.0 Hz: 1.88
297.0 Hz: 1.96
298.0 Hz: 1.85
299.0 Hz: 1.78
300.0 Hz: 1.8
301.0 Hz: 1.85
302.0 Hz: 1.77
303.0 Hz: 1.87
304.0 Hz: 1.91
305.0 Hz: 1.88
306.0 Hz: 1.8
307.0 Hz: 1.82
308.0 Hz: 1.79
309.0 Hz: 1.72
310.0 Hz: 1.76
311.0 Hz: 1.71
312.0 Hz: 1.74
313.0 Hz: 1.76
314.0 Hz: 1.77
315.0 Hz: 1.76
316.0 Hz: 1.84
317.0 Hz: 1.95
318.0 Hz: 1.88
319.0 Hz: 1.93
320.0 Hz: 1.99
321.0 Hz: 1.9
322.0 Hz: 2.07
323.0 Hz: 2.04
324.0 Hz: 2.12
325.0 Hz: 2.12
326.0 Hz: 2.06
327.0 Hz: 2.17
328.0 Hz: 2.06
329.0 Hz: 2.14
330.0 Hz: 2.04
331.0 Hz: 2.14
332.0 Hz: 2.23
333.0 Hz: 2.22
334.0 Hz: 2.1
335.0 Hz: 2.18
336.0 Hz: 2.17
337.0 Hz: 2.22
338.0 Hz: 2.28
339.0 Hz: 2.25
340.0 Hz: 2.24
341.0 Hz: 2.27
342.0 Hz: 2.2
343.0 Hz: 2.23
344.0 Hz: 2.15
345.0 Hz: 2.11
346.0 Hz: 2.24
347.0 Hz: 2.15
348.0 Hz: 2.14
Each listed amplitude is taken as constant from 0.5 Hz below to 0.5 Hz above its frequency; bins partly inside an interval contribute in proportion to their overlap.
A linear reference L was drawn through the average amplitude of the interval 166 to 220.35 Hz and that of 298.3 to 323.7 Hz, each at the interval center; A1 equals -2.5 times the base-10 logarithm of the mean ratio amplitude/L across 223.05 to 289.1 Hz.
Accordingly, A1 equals 0.26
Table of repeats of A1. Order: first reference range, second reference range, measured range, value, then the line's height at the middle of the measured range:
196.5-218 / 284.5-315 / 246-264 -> 0.38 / 1.47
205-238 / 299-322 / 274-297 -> 0.12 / 1.67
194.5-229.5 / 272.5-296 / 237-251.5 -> 0.09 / 1.34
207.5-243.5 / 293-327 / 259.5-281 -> 0.31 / 1.57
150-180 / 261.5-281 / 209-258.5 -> -0.12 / 1.09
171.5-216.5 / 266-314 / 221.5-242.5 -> 0.11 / 1.32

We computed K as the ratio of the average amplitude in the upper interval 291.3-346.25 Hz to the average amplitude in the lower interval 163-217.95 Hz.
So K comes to 1.8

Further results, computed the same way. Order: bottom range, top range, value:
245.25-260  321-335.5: 1.91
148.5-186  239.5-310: 1.51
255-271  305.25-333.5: 2.13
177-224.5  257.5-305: 1.13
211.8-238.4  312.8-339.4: 1.67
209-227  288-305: 1.32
